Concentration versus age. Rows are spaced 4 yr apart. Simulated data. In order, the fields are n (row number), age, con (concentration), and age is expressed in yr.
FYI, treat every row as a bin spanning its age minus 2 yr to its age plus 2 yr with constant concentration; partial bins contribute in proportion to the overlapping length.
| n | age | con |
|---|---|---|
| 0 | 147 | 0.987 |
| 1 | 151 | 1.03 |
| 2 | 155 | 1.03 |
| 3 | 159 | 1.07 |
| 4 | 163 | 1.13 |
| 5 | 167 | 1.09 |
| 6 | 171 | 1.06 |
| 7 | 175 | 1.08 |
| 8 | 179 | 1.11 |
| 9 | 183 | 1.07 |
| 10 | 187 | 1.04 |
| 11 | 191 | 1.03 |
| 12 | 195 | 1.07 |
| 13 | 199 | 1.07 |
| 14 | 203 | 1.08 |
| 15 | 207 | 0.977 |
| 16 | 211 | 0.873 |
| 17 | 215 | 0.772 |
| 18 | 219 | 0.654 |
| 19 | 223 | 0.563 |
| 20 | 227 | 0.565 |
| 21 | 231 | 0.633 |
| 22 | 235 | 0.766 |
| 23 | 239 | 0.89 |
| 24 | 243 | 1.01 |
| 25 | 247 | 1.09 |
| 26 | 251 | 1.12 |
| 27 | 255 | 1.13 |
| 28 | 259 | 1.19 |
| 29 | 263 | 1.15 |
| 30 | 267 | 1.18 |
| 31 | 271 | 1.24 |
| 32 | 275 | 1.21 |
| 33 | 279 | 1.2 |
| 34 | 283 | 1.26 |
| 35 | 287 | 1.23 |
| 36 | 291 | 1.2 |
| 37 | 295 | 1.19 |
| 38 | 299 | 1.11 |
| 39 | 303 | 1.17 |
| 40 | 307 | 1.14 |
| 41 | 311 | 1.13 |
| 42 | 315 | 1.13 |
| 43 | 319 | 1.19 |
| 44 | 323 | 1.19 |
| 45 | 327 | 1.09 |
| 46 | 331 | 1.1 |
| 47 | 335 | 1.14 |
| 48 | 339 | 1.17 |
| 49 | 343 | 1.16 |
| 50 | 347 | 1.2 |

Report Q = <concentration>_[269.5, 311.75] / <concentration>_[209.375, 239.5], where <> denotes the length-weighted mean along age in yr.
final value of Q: 1.7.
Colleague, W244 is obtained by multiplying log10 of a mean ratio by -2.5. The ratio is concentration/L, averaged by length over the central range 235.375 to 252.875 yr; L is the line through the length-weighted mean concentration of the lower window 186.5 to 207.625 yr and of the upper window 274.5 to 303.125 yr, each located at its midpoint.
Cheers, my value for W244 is 0.13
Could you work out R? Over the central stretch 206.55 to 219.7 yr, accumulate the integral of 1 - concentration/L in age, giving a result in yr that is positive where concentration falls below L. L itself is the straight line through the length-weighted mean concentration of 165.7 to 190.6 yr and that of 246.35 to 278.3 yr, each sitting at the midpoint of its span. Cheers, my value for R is 3.5 yr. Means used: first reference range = 1.07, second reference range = 1.17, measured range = 0.817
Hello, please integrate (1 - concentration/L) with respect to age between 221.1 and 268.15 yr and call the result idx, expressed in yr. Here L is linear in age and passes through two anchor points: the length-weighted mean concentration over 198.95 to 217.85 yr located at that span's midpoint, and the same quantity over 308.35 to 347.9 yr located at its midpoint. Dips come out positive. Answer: 3.00 yr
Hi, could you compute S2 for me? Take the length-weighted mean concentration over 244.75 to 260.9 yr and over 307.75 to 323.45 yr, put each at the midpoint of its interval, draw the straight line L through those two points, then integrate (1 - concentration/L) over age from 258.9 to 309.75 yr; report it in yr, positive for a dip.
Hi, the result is -2.1 yr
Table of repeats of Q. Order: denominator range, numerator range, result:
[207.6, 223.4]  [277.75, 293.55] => 1.62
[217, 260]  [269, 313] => 1.37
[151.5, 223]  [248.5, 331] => 1.17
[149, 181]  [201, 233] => 0.71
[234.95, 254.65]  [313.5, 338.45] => 1.13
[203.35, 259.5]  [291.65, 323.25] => 1.33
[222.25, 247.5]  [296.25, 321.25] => 1.47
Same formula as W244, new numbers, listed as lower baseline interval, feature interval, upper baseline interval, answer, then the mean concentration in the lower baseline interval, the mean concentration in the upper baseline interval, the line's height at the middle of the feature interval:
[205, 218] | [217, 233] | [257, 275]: 0.48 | 0.857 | 1.19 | 0.94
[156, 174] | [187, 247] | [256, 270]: 0.29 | 1.08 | 1.18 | 1.13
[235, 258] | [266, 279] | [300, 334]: -0.13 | 1.03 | 1.14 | 1.07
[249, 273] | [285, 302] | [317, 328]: -0.02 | 1.17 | 1.16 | 1.17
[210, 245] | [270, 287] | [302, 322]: -0.23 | 0.744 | 1.15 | 0.991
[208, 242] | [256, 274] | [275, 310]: -0.19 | 0.731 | 1.19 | 1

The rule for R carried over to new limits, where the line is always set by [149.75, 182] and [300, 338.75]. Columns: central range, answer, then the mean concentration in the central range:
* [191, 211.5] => 1.2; 1.03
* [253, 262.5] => -0.4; 1.16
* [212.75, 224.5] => 4.6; 0.672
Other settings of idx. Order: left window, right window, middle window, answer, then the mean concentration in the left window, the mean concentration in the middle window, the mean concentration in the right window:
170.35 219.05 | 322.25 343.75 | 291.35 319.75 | -1.07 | 1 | 1.15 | 1.14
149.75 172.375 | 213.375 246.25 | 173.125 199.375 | -3.25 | 1.07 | 1.07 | 0.745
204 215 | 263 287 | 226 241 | 4.41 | 0.911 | 0.723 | 1.21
